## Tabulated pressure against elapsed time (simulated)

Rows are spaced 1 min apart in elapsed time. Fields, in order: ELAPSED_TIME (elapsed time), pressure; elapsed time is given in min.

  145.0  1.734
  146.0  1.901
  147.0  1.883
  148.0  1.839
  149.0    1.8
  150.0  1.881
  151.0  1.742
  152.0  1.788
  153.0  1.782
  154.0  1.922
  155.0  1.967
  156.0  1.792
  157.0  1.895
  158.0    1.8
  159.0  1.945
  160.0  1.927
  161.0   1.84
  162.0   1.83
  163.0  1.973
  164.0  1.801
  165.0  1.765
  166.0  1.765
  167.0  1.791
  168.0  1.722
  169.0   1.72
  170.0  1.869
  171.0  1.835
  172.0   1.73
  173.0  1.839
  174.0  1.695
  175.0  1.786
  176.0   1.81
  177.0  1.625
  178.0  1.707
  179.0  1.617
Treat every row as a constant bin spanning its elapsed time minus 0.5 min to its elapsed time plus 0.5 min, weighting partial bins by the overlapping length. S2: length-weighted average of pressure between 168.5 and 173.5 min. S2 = 1.8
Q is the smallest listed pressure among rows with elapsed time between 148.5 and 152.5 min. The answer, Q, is 1.742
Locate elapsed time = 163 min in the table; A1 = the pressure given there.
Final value 1.973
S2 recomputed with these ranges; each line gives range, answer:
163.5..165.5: 1.78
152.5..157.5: 1.87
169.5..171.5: 1.85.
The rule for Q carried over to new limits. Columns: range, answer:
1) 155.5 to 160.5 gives 1.792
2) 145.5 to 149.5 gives 1.8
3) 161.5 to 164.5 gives 1.801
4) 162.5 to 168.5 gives 1.722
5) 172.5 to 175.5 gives 1.695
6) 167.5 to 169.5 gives 1.72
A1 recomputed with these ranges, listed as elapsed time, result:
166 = 1.765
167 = 1.791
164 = 1.801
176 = 1.81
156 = 1.792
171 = 1.835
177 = 1.625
